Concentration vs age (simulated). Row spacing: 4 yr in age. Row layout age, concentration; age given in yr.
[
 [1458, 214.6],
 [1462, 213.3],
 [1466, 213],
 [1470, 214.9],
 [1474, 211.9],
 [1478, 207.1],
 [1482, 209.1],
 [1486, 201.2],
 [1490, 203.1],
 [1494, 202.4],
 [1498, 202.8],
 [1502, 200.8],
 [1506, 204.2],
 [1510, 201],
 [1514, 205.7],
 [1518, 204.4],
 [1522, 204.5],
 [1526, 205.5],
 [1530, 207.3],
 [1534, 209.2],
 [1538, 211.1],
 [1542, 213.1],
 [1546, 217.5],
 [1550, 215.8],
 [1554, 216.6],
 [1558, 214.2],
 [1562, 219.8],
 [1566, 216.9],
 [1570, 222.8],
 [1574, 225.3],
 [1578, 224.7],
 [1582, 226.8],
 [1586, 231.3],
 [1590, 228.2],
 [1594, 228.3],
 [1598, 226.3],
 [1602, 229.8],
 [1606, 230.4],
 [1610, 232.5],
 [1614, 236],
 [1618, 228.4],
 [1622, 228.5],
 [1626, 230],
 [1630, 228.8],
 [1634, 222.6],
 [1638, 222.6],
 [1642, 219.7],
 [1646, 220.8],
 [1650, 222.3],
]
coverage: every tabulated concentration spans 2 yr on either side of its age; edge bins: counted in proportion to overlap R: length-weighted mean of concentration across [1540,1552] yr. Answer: 215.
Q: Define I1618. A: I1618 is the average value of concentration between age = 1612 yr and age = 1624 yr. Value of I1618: 231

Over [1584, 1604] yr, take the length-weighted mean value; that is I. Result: 229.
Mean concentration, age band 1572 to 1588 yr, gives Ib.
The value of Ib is 227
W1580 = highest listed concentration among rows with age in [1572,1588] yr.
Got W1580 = 231.3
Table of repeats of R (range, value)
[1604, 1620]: 232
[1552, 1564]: 217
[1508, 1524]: 204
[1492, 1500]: 203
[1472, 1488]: 207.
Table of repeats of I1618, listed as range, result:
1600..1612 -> 231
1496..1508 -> 203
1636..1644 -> 221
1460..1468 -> 213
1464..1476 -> 213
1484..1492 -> 202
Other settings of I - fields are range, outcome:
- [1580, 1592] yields 229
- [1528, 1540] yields 209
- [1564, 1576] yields 222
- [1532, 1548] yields 213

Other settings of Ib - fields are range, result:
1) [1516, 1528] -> 205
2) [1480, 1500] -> 204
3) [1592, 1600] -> 227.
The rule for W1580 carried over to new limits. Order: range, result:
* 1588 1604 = 229.8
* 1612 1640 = 236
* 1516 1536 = 209.2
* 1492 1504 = 202.8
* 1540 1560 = 217.5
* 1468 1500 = 214.9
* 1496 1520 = 205.7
